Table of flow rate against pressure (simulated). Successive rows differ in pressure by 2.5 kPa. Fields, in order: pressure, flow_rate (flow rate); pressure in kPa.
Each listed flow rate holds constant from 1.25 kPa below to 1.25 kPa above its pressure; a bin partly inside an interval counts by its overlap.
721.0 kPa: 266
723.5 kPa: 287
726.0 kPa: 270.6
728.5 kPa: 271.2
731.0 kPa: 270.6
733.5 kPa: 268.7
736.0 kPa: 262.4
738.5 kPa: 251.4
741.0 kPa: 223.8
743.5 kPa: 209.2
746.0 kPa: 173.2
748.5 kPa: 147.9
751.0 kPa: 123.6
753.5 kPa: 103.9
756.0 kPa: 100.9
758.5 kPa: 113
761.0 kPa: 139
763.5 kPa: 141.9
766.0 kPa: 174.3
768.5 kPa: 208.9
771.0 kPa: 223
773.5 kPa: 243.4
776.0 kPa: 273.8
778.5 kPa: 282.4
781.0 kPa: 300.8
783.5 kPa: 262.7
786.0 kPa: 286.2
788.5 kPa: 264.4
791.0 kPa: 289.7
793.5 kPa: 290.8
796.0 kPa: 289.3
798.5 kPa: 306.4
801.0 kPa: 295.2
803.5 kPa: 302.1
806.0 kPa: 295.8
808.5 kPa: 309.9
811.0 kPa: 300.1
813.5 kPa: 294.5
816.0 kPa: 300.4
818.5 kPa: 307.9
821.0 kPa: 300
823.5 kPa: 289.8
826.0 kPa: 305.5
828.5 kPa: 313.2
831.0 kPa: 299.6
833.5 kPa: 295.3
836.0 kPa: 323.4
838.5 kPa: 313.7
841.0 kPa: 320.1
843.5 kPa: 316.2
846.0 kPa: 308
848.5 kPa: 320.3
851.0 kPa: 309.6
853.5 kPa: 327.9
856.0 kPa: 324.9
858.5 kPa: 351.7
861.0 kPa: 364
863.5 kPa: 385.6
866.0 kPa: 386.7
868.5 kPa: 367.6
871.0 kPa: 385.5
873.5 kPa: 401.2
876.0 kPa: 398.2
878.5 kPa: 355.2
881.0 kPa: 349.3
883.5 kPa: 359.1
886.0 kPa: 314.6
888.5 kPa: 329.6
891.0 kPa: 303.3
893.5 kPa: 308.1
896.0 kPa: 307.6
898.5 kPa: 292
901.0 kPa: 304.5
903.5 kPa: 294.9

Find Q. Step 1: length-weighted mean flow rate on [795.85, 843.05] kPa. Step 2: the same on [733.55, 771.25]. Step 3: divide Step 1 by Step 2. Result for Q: 1.74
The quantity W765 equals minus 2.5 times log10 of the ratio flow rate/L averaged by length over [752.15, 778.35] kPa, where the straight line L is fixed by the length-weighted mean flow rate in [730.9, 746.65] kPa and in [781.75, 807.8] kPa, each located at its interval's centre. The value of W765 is 0.44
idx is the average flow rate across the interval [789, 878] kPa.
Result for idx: 322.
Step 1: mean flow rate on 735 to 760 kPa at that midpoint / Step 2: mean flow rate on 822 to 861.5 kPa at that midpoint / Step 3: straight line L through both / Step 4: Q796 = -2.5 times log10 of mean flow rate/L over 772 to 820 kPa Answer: -0.18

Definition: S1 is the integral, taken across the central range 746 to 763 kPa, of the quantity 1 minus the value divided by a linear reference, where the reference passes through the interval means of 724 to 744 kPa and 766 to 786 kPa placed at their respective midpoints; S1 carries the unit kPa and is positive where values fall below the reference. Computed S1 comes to 8.6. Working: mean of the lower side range 256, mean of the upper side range 253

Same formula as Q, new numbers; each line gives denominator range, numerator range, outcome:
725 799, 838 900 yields 1.51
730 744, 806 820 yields 1.21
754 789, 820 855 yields 1.46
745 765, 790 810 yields 2.28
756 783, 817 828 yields 1.46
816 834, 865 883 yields 1.25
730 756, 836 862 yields 1.64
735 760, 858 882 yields 2.21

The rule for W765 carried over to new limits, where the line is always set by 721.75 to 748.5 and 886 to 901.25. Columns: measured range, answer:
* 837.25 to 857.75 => -0.103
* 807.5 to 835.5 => -0.085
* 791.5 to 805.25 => -0.101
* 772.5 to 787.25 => -0.052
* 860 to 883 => -0.249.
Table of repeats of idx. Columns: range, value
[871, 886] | 369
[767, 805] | 274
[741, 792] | 203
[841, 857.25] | 318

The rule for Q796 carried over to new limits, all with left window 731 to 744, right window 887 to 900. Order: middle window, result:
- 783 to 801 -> -0.07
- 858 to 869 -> -0.25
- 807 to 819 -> -0.09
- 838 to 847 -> -0.10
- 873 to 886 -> -0.20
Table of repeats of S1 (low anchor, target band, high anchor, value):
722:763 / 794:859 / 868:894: -3.5 kPa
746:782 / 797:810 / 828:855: -2.7 kPa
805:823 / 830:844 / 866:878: 1.0 kPa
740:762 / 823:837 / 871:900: -2.4 kPa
